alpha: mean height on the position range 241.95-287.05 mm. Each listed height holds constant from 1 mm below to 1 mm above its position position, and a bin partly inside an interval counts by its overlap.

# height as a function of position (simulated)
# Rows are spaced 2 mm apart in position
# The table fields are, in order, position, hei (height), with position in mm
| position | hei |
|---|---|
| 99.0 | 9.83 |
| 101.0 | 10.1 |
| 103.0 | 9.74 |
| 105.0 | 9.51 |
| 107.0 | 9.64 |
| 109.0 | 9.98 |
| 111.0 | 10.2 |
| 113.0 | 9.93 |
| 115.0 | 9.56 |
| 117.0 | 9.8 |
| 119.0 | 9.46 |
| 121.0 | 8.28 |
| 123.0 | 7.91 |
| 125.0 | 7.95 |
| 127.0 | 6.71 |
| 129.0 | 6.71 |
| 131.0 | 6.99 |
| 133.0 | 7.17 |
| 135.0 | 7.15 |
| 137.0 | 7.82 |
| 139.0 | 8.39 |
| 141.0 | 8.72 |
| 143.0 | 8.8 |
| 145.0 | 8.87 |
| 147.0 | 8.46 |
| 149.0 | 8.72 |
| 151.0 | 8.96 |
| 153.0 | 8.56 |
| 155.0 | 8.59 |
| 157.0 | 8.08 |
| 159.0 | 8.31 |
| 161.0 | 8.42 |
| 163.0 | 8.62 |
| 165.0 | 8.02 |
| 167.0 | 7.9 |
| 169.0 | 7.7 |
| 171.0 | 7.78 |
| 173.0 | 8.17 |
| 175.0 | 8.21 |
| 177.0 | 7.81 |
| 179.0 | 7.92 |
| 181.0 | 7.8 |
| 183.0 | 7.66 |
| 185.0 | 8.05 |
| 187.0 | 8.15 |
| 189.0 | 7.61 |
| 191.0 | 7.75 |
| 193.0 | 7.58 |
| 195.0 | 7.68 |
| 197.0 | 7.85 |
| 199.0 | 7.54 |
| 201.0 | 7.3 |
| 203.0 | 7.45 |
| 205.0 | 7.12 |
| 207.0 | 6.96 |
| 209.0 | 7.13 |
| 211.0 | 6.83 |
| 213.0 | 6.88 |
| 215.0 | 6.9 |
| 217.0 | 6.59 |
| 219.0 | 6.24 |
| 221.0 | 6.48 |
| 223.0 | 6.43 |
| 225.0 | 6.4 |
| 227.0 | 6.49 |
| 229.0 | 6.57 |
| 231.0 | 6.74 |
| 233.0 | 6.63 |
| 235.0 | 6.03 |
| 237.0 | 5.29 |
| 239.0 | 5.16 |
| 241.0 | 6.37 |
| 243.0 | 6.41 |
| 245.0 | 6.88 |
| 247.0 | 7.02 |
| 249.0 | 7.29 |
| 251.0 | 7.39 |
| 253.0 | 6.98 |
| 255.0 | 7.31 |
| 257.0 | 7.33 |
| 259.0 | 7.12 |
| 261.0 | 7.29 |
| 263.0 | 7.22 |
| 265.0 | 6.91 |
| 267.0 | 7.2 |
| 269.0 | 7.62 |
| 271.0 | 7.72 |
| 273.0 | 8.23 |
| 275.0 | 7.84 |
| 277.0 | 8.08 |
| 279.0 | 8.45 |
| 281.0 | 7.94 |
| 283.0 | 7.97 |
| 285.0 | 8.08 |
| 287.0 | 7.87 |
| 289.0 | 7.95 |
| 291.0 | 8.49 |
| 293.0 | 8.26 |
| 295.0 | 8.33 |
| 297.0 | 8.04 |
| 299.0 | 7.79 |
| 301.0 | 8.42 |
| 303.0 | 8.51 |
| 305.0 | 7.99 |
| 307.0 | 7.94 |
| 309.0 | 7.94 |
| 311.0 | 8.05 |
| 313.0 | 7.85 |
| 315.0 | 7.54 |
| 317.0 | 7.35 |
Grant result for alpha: 7.48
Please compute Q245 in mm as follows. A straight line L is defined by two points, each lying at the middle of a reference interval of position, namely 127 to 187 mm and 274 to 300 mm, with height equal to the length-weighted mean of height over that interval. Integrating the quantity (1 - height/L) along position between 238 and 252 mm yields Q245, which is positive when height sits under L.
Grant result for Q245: 2.5 mm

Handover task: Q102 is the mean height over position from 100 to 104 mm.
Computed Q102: 9.92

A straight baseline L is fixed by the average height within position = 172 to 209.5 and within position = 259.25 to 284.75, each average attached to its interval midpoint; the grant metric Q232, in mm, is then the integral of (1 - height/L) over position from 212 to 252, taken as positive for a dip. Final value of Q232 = 6.1 mm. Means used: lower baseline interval 7.68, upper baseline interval 7.7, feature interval 6.51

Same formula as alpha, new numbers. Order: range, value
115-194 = 8.11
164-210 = 7.7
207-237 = 6.56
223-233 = 6.55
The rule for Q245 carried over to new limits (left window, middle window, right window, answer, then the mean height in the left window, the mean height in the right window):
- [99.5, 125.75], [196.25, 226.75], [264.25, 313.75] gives 6.00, 9.41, 7.98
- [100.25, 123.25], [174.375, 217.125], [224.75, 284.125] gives 3.16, 9.55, 7.07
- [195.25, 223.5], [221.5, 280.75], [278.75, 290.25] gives 4.68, 7.01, 8.03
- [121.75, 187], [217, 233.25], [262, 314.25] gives 3.03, 8.03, 7.95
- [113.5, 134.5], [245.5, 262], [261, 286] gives 1.25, 8.08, 7.75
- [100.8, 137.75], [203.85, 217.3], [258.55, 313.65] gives 2.12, 8.64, 7.9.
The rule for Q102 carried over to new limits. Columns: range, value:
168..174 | 7.88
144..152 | 8.75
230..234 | 6.69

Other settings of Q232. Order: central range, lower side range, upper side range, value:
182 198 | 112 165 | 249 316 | 0.7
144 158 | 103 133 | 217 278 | -0.6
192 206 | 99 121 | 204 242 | -0.6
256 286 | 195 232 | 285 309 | 0.3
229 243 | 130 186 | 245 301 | 3.1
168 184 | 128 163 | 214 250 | -0.7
